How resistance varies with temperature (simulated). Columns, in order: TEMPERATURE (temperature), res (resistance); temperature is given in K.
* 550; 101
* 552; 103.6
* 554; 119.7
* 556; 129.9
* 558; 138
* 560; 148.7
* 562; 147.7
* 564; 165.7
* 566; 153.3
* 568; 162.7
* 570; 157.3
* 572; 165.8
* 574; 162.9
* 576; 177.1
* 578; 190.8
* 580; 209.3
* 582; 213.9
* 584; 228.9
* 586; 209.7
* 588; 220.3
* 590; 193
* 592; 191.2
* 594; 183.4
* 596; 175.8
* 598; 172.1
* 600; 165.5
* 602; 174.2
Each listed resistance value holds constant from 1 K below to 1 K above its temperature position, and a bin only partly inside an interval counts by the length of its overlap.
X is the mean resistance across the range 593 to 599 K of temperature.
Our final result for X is 177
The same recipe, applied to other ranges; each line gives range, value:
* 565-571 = 158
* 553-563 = 137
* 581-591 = 213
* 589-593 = 192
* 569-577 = 166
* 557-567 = 151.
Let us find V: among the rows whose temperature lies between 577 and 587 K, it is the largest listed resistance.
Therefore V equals 228.9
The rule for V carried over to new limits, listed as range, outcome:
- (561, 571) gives 165.7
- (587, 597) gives 220.3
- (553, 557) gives 129.9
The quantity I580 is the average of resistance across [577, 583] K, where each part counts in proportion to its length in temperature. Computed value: 205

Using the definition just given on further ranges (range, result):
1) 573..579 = 177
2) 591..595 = 187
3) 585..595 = 200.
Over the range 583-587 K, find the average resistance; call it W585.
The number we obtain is 219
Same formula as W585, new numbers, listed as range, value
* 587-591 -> 207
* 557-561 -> 143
